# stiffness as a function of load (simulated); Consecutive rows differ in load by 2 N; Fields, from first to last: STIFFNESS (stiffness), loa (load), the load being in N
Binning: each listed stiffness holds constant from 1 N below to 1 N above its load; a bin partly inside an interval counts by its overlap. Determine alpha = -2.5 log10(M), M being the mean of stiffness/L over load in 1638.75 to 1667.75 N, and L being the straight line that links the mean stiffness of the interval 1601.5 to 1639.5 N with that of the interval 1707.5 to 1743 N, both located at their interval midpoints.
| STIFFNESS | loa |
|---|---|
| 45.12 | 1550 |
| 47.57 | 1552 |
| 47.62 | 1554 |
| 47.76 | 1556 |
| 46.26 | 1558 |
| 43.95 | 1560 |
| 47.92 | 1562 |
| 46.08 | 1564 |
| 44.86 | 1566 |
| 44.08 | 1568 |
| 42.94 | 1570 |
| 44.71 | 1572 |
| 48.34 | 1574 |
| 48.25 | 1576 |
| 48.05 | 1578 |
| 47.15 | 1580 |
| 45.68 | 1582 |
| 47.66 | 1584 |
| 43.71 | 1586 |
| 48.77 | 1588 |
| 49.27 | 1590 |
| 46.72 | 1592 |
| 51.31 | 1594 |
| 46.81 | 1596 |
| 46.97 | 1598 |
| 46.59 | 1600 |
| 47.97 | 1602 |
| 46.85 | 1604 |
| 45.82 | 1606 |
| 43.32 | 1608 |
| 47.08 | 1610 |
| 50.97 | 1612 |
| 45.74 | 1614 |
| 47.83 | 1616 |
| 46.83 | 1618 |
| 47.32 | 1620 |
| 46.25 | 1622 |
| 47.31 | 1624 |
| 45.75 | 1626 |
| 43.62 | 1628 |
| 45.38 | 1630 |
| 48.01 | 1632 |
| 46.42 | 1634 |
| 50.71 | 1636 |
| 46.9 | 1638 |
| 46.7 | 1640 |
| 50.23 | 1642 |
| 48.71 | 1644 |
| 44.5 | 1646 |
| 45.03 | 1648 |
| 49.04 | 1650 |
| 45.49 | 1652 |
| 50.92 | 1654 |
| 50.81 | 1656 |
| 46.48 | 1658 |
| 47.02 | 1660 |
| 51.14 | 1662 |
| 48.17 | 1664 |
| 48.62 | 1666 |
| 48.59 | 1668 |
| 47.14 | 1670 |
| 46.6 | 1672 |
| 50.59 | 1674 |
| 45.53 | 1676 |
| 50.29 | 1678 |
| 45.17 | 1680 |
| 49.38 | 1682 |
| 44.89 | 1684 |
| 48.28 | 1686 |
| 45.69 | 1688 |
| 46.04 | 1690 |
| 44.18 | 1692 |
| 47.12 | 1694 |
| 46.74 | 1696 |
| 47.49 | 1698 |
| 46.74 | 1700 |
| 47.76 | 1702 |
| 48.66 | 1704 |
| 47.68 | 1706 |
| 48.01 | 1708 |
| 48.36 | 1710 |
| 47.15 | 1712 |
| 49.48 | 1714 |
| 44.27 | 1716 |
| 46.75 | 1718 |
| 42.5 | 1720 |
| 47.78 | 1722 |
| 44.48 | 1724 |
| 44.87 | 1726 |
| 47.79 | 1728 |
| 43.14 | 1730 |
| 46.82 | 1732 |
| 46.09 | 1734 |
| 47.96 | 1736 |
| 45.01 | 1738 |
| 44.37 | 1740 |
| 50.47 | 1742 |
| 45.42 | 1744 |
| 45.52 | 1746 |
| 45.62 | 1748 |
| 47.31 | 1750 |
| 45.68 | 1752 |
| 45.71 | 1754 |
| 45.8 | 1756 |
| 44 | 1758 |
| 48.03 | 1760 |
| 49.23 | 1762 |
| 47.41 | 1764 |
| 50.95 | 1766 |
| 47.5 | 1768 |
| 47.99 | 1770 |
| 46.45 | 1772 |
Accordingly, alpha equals -0.03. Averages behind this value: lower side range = 46.8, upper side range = 46.4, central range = 48.1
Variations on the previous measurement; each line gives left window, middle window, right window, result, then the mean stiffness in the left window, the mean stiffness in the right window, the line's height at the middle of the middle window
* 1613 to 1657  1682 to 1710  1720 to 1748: -0.01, 47.2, 46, 46.5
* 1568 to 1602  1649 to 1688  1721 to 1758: -0.04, 47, 46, 46.5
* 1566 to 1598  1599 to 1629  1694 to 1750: 0.00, 46.8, 46.6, 46.8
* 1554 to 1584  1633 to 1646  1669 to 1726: -0.03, 46.2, 46.9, 46.6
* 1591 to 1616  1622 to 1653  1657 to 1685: 0.01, 47.2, 47.8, 47.5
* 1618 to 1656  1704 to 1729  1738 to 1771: 0.01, 47.2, 46.9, 47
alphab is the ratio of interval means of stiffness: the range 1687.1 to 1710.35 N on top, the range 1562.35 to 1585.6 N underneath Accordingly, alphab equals 1.02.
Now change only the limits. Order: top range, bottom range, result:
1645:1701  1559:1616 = 1.01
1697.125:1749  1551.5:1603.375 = 0.99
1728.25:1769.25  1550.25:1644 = 0.99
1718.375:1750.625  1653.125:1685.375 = 0.95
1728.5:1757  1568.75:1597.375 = 0.98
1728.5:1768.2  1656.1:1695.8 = 0.98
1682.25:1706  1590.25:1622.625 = 0.99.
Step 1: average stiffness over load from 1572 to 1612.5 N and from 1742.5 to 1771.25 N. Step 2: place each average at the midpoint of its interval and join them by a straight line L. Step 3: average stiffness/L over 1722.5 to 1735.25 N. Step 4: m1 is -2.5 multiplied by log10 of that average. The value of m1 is 0.03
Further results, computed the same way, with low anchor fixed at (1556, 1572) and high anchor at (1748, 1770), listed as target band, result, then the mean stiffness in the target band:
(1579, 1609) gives -0.03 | 47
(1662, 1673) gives -0.04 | 48.1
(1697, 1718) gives -0.02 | 47.5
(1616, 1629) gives -0.01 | 46.3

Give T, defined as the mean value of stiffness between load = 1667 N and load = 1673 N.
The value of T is 47.4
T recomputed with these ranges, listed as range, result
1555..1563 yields 46.5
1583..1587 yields 45.7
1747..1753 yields 46.2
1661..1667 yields 49.3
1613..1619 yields 46.8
